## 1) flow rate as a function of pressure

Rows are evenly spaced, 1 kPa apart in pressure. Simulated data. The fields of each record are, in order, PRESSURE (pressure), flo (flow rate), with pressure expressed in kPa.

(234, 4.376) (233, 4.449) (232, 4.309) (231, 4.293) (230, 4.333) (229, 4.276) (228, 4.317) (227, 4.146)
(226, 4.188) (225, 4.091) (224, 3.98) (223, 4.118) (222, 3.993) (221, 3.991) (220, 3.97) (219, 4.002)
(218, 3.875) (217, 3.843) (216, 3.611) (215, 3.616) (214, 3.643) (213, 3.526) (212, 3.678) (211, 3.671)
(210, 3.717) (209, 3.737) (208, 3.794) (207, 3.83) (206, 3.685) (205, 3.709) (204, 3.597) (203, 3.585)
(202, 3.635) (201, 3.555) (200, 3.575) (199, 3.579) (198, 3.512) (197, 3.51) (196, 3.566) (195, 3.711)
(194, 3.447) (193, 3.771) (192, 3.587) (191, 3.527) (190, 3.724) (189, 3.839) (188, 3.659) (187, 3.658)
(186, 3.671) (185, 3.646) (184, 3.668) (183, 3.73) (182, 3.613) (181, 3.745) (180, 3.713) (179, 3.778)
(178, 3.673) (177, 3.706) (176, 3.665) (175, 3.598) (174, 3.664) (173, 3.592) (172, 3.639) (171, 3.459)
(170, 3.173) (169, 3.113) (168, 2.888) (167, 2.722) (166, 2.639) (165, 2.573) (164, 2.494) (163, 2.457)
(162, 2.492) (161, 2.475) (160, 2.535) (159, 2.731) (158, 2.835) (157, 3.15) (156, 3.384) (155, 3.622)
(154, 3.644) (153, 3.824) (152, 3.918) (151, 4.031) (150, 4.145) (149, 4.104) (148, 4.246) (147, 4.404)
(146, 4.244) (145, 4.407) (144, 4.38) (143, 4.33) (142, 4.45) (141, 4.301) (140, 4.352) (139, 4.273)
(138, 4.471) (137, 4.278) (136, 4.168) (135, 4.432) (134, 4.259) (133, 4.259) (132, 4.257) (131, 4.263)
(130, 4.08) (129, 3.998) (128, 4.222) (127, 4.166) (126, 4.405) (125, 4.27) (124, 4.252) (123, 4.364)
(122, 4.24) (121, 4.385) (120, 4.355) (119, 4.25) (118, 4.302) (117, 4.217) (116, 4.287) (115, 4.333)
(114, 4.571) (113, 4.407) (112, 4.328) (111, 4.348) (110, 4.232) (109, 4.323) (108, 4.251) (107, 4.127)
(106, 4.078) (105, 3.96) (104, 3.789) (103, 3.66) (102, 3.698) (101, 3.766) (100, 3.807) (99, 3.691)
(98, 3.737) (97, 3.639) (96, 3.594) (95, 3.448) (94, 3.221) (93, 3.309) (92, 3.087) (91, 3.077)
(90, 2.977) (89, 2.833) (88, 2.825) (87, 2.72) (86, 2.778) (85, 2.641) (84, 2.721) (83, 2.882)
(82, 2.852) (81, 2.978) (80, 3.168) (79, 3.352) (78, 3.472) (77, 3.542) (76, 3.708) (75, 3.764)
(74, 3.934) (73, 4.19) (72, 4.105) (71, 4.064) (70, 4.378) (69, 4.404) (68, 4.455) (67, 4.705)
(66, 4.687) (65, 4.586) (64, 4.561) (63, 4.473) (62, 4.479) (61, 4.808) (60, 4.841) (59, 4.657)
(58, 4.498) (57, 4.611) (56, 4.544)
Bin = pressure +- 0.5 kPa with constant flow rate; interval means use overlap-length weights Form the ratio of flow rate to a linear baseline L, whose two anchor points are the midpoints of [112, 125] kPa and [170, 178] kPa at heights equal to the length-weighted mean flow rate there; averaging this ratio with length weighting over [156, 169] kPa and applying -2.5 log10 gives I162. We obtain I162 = 0.35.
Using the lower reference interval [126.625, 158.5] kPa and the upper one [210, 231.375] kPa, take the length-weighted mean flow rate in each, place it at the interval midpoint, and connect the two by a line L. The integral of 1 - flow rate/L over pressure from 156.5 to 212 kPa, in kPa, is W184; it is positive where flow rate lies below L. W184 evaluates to 8.2 kPa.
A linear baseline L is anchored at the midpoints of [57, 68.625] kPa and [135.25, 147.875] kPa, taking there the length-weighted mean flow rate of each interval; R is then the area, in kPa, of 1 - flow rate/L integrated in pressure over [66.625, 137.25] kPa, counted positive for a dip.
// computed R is 9.76 kPa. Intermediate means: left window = 4.61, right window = 4.34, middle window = 3.85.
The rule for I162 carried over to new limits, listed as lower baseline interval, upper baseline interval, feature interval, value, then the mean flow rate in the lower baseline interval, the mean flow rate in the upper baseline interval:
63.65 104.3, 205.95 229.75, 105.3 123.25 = -0.18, 3.58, 3.9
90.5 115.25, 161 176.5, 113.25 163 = -0.17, 3.85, 3.06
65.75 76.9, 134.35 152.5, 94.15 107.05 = 0.13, 4.18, 4.27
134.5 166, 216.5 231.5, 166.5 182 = 0.10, 3.7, 4.09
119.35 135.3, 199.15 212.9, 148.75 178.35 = 0.22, 4.26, 3.67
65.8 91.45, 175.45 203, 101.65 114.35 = -0.17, 3.5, 3.65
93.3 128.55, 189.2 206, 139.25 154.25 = -0.08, 4.07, 3.61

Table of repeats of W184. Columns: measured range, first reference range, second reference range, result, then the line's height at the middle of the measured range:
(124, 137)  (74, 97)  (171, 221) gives -3.33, 3.37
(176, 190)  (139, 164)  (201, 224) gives 0.08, 3.72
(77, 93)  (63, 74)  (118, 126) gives 5.06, 4.37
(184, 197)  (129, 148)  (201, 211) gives 0.63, 3.83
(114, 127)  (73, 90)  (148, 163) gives -4.18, 3.26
